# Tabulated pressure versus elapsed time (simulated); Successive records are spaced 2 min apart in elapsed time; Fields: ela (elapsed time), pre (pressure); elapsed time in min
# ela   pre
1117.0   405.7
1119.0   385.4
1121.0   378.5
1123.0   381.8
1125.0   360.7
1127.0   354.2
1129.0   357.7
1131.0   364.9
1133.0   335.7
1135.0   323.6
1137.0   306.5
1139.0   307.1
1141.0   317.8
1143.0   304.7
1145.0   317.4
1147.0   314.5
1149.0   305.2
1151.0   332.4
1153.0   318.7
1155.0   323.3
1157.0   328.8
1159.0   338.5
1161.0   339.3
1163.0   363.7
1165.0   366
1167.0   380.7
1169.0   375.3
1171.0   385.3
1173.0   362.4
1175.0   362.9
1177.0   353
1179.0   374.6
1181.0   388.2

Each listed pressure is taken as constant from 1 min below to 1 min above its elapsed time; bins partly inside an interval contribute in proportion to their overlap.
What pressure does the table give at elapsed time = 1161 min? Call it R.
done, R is 339.3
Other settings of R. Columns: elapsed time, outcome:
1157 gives 328.8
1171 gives 385.3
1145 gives 317.4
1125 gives 360.7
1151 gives 332.4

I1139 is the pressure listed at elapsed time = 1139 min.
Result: 307.1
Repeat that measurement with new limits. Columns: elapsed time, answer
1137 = 306.5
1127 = 354.2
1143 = 304.7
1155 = 323.3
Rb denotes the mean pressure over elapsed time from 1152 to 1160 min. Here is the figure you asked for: 327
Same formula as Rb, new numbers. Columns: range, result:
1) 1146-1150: 310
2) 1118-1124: 382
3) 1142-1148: 312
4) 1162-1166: 365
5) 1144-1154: 318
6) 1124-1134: 355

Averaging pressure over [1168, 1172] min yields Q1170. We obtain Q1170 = 380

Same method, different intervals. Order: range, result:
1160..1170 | 365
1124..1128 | 357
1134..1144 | 312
